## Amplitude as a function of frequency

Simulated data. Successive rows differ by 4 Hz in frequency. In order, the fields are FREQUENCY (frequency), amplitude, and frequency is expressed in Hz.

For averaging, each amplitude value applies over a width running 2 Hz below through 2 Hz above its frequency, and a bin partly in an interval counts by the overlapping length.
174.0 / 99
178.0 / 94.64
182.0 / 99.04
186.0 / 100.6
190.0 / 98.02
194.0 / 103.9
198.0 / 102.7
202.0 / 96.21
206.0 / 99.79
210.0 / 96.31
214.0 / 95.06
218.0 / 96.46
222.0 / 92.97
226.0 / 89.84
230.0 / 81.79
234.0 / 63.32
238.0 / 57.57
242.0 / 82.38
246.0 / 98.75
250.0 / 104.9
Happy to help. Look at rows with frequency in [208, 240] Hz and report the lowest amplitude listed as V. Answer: 57.57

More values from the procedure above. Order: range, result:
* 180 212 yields 96.21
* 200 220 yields 95.06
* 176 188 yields 94.64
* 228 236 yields 63.32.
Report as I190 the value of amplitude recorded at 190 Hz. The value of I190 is 98.02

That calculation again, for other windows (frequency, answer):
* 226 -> 89.84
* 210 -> 96.31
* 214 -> 95.06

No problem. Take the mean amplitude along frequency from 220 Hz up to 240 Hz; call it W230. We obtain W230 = 77.1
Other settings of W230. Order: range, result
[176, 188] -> 98.1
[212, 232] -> 91.2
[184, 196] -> 101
